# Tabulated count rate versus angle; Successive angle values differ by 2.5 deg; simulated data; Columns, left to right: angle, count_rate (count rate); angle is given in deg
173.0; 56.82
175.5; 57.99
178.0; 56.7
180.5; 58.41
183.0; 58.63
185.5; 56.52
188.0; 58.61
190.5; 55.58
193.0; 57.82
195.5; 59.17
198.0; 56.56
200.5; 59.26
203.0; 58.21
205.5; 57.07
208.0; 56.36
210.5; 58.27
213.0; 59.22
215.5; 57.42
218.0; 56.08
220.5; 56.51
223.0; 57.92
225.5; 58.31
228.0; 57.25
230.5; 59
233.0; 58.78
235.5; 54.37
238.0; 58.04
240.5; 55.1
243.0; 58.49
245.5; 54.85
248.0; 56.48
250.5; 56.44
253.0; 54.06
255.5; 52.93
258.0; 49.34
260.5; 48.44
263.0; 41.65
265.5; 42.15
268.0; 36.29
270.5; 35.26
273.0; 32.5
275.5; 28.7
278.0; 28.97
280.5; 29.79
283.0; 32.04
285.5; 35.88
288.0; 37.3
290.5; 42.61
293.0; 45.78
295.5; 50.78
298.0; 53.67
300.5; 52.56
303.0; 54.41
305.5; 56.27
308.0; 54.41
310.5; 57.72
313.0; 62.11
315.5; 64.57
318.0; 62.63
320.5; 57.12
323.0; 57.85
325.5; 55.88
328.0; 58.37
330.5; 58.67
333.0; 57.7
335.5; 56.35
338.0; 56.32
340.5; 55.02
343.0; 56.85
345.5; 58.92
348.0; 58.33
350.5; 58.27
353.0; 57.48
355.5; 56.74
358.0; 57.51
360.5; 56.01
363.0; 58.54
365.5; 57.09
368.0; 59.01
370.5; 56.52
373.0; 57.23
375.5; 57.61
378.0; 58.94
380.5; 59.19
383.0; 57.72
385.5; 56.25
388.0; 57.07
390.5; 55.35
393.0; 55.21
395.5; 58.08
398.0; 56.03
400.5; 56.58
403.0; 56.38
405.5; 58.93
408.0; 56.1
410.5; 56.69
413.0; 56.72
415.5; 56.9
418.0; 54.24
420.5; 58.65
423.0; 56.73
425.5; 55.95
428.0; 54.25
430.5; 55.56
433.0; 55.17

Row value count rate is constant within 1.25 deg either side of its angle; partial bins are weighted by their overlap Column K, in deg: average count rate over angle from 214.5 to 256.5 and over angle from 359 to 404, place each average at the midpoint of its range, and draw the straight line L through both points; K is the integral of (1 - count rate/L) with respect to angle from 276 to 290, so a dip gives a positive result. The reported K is 5.84 deg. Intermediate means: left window 56.6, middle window 33.1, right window 57.2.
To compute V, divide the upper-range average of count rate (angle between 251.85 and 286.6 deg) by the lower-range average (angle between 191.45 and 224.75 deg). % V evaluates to 0.68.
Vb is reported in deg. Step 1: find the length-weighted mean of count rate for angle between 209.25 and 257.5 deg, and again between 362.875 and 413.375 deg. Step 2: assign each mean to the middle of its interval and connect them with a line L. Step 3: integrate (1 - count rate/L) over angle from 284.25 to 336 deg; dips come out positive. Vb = 2.8 deg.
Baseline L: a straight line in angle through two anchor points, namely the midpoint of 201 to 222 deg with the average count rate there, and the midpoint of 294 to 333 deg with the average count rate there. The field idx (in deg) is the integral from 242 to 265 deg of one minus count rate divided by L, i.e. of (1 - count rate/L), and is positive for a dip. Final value 2.08 deg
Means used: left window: 57.5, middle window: 52.1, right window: 57.1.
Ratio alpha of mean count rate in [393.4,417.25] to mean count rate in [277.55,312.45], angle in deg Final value 1.2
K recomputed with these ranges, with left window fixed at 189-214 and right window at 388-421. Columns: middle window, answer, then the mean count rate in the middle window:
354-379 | -0.3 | 57.5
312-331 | -0.9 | 59.7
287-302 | 2.6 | 47.4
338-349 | 0.0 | 57.1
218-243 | 0.1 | 57.3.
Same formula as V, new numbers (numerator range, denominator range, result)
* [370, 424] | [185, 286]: 1.11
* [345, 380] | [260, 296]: 1.54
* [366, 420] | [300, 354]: 0.99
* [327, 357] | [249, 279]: 1.35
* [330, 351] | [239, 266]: 1.10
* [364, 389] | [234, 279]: 1.23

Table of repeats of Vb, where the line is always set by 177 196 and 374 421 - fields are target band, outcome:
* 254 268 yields 2.76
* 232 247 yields 0.23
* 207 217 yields -0.04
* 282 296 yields 4.14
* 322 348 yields -0.04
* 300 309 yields 0.42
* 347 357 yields -0.10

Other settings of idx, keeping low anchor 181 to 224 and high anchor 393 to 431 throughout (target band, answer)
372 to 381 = -0.2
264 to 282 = 7.5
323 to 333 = -0.1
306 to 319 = -0.7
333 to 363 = -0.2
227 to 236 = 0.0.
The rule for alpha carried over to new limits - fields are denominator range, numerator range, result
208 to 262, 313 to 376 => 1.03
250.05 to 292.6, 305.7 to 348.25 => 1.45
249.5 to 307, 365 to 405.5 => 1.32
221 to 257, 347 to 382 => 1.02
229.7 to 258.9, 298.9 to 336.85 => 1.04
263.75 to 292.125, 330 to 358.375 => 1.64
